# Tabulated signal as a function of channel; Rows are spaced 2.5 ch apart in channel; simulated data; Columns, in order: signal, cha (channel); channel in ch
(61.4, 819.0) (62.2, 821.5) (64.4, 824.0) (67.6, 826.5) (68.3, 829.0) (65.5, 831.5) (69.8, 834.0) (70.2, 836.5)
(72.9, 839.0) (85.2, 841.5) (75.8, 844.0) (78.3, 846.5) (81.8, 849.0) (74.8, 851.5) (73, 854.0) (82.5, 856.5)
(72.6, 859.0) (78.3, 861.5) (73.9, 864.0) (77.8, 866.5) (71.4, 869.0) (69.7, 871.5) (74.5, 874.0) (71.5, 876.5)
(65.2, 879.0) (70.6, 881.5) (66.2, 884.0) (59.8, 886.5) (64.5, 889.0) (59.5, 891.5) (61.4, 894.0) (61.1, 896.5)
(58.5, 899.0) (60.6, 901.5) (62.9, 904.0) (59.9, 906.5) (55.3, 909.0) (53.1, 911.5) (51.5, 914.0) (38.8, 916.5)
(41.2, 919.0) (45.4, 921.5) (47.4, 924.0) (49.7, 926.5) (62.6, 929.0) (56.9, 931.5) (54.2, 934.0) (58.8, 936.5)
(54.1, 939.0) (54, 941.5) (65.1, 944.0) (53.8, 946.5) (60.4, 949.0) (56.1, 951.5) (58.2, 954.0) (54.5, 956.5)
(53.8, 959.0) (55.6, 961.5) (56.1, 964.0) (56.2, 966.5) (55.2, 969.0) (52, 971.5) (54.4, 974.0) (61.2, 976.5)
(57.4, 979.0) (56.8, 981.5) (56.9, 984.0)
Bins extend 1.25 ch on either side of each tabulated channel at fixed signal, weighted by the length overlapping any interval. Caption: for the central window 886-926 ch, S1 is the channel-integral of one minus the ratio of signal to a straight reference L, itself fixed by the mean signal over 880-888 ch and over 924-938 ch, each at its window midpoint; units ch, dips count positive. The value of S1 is 4.05 ch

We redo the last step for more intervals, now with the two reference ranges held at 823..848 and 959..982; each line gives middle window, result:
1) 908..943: 5.43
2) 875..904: 0.88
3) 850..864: -1.35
